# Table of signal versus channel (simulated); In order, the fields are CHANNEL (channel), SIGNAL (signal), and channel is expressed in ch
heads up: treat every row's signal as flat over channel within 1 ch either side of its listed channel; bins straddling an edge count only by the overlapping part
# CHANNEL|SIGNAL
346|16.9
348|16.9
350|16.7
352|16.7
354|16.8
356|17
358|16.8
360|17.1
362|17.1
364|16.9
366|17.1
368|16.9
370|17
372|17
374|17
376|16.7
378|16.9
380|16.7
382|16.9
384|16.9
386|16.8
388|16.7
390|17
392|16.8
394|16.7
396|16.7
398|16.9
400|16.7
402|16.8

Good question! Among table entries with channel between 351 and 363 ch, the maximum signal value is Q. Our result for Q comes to 17.1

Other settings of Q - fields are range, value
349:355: 16.8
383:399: 17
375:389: 16.9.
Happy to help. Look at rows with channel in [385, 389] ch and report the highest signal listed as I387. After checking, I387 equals 16.8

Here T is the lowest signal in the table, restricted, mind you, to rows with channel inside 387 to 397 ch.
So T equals 16.7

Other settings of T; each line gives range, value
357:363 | 16.8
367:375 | 16.9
